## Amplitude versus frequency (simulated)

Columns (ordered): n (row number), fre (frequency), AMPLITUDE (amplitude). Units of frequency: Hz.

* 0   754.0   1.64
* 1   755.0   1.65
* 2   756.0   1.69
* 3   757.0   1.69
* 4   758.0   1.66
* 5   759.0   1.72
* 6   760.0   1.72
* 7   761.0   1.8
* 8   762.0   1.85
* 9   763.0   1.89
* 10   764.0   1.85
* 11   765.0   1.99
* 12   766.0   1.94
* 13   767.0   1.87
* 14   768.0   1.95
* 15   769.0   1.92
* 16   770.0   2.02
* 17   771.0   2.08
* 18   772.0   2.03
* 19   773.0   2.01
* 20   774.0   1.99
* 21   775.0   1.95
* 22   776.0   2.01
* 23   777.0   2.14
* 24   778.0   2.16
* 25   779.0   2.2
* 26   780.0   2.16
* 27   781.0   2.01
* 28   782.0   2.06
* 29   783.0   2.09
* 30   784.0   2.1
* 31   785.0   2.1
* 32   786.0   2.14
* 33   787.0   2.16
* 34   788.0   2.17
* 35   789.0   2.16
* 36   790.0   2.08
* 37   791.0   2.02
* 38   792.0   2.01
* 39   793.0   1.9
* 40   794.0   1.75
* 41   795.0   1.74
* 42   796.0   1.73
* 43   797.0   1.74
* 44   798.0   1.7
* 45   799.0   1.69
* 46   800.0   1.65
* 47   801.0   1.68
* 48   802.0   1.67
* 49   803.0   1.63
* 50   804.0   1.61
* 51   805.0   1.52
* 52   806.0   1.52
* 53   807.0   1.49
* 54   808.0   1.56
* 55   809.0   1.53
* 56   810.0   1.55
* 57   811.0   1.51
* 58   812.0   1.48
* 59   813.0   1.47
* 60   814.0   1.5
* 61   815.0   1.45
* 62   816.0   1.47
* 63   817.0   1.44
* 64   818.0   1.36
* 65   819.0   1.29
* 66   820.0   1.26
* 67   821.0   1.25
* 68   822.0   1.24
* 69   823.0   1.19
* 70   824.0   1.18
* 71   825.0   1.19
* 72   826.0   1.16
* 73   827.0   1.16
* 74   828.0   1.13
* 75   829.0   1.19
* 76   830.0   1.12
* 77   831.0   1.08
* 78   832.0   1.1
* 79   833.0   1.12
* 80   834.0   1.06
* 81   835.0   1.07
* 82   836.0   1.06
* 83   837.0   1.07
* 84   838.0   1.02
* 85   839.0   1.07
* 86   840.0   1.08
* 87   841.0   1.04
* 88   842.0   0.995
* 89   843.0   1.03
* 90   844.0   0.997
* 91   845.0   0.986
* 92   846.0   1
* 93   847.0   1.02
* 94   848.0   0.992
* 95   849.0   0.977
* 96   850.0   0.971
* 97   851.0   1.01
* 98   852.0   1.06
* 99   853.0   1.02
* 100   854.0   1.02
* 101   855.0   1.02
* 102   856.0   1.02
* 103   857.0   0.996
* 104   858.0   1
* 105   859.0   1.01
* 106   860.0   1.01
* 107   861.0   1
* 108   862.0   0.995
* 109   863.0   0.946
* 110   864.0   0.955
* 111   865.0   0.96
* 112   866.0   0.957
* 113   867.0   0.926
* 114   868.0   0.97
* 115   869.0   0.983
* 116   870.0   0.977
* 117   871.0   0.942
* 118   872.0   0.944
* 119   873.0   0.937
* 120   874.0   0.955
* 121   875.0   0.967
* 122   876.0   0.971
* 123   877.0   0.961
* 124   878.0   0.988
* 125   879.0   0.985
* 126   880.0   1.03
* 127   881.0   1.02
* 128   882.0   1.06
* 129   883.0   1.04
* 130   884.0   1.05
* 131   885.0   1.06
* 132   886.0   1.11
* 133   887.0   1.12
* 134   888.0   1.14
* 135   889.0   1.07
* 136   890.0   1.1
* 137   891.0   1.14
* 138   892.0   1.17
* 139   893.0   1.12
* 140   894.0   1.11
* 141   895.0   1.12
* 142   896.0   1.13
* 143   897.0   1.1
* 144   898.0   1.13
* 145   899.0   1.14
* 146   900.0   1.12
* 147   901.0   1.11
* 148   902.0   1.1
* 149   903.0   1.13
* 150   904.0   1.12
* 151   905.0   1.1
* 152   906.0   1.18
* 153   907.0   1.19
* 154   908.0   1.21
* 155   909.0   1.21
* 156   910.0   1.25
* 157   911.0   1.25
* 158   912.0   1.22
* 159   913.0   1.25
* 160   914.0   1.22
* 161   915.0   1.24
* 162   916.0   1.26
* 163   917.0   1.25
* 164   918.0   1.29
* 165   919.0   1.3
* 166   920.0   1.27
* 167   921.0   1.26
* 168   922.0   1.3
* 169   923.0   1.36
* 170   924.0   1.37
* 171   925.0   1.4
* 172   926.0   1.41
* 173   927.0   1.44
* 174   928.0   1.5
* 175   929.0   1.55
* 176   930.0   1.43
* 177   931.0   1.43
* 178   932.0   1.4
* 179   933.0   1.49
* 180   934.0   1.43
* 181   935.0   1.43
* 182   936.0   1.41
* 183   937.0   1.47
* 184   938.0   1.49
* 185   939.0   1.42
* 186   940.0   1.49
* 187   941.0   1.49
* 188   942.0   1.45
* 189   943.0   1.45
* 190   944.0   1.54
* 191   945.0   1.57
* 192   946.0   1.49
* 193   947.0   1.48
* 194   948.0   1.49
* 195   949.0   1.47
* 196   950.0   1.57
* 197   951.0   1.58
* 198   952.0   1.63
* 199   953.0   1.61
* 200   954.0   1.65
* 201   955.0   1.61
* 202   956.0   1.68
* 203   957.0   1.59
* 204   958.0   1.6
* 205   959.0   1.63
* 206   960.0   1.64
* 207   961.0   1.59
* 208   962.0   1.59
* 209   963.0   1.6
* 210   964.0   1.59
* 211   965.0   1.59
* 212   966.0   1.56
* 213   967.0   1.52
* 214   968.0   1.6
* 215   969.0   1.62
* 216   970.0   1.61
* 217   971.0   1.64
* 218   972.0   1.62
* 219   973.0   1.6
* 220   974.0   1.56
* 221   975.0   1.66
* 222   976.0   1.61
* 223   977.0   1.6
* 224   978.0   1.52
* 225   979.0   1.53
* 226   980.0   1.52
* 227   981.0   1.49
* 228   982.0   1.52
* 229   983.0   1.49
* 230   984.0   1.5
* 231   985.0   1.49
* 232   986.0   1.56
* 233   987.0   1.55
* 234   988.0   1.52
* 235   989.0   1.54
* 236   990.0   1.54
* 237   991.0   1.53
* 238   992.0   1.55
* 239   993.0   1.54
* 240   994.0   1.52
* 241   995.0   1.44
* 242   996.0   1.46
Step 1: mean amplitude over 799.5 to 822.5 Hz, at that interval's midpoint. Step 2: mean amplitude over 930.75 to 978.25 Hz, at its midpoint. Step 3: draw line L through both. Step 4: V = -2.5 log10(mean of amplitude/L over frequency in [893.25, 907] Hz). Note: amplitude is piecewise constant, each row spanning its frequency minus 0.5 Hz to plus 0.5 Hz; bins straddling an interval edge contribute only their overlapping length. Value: 0.33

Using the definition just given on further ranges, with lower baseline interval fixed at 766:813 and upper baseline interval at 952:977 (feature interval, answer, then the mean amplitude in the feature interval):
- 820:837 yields 0.50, 1.15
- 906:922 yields 0.33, 1.24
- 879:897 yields 0.50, 1.09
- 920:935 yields 0.18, 1.41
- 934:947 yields 0.12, 1.47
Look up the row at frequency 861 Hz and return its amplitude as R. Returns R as 1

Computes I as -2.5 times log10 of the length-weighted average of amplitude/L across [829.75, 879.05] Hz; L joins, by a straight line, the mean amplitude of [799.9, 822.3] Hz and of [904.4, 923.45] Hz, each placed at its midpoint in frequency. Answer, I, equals 0.34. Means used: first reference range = 1.48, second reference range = 1.24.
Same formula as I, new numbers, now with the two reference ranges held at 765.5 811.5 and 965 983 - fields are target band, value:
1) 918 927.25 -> 0.23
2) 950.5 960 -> -0.01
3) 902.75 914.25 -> 0.37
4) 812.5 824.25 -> 0.34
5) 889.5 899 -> 0.45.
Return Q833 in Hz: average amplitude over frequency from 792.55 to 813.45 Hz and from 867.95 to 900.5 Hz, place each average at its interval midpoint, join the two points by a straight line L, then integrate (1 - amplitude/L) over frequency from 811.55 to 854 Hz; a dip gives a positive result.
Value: 8.1 Hz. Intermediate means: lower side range 1.62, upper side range 1.05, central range 1.15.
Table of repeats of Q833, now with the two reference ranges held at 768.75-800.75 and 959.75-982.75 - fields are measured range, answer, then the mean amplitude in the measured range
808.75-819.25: 2.5 Hz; 1.46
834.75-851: 7.3 Hz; 1.02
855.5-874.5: 8.8 Hz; 0.973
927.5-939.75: 1.5 Hz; 1.45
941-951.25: 0.8 Hz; 1.51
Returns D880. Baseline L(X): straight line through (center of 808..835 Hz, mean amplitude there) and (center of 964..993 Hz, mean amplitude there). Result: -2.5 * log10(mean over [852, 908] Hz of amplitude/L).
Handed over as 0.31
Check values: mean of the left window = 1.29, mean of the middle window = 1.05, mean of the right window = 1.56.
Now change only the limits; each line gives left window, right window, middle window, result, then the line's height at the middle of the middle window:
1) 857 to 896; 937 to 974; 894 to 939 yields 0.01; 1.3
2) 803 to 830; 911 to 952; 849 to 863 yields 0.35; 1.39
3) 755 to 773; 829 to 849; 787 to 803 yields -0.21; 1.53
